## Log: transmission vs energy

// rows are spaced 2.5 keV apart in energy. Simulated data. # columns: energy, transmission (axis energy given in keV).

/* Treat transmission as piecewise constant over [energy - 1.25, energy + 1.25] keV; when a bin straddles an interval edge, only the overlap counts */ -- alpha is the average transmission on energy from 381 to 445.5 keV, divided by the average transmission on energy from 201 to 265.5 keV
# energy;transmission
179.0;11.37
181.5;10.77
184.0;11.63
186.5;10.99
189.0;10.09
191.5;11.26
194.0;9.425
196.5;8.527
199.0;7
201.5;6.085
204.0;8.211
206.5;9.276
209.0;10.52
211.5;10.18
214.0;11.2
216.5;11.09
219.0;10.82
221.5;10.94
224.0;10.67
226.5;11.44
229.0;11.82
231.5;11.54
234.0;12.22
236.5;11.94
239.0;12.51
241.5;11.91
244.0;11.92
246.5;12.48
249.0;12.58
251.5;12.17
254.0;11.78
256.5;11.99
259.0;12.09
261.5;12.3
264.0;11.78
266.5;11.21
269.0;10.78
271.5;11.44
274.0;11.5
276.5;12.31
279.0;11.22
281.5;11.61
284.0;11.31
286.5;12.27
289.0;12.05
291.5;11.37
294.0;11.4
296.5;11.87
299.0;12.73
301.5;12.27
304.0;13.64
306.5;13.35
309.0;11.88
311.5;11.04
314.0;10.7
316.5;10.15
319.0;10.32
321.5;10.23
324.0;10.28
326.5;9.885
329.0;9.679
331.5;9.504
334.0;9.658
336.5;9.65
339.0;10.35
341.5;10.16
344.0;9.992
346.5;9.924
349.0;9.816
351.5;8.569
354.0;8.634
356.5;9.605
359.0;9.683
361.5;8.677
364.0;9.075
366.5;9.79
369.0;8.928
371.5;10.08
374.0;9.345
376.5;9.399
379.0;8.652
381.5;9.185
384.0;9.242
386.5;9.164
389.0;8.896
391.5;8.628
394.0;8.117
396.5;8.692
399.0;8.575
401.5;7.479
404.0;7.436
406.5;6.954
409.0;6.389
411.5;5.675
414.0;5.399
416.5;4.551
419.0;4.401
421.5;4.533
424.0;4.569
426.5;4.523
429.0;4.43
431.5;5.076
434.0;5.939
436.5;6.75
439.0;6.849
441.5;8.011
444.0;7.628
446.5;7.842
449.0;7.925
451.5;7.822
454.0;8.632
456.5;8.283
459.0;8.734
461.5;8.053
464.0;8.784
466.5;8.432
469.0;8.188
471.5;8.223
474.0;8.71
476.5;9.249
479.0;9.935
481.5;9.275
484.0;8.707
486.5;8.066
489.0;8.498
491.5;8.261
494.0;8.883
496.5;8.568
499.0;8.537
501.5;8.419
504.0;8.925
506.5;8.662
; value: 0.60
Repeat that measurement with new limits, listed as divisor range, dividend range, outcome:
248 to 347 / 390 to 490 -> 0.65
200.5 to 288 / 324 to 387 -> 0.84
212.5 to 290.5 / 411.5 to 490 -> 0.62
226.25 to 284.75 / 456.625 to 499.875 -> 0.73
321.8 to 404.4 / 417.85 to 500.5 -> 0.82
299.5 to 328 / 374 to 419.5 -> 0.68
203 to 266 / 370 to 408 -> 0.76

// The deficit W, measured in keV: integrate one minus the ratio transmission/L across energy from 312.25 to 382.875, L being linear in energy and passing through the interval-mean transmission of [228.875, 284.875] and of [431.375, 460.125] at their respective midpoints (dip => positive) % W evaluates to 0.9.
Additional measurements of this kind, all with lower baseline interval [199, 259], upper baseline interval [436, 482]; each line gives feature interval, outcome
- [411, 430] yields 8.7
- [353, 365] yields 0.4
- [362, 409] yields 2.5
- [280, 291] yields -1.5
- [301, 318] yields -2.9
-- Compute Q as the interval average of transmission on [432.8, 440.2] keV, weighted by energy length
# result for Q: 6.51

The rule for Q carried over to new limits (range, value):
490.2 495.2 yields 8.57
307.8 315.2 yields 11.2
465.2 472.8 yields 8.29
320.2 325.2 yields 10.3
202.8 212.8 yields 9.56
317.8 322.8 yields 10.3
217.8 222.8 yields 10.9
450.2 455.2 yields 8.22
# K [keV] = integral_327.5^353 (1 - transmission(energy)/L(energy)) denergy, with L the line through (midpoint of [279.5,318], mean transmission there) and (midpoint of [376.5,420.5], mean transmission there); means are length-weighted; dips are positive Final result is 0.8 keV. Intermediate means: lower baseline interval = 11.8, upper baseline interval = 7.53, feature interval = 9.72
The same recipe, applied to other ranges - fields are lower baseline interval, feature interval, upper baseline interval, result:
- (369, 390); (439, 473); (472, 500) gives 2.87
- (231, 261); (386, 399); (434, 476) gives 0.81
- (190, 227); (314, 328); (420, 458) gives -3.42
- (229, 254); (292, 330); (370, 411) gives -3.22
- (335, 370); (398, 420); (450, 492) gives 6.68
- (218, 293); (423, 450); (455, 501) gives 8.41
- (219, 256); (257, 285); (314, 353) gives -1.16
